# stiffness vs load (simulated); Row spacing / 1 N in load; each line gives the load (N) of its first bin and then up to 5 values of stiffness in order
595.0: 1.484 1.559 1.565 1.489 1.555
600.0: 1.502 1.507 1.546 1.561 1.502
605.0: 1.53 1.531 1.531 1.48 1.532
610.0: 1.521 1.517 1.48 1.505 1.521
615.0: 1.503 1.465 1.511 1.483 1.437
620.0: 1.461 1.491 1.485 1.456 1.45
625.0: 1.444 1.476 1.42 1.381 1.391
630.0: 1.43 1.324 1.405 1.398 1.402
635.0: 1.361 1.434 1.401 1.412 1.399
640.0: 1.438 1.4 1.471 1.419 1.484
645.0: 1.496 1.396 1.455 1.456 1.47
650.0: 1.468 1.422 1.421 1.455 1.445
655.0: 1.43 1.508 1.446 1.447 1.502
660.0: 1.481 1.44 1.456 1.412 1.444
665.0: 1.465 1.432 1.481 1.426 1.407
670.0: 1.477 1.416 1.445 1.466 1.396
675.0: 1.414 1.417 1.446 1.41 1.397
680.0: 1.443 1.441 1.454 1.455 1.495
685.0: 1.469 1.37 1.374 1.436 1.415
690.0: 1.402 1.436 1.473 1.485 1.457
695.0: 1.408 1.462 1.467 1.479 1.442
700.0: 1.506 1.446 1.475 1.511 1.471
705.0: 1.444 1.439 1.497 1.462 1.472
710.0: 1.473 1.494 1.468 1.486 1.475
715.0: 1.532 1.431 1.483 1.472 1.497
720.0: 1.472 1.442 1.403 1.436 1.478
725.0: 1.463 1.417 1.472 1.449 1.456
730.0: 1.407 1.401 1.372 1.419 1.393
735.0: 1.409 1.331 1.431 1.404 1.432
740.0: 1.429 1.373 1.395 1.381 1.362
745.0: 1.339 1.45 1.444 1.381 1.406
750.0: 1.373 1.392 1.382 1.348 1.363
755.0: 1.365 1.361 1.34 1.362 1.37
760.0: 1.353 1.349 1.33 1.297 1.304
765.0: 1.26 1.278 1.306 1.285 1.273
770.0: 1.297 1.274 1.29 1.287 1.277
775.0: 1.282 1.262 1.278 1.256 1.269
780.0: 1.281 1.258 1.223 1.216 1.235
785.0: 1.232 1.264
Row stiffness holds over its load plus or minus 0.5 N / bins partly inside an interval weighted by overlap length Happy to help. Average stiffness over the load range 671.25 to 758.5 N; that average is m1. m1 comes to 1.43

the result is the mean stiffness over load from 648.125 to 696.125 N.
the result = 1.44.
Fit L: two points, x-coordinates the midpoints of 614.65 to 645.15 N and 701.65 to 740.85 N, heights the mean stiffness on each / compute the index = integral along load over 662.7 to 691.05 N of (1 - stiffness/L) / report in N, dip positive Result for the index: 0.2 N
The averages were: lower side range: 1.44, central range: 1.43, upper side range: 1.45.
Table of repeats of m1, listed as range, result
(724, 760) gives 1.4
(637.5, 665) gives 1.45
